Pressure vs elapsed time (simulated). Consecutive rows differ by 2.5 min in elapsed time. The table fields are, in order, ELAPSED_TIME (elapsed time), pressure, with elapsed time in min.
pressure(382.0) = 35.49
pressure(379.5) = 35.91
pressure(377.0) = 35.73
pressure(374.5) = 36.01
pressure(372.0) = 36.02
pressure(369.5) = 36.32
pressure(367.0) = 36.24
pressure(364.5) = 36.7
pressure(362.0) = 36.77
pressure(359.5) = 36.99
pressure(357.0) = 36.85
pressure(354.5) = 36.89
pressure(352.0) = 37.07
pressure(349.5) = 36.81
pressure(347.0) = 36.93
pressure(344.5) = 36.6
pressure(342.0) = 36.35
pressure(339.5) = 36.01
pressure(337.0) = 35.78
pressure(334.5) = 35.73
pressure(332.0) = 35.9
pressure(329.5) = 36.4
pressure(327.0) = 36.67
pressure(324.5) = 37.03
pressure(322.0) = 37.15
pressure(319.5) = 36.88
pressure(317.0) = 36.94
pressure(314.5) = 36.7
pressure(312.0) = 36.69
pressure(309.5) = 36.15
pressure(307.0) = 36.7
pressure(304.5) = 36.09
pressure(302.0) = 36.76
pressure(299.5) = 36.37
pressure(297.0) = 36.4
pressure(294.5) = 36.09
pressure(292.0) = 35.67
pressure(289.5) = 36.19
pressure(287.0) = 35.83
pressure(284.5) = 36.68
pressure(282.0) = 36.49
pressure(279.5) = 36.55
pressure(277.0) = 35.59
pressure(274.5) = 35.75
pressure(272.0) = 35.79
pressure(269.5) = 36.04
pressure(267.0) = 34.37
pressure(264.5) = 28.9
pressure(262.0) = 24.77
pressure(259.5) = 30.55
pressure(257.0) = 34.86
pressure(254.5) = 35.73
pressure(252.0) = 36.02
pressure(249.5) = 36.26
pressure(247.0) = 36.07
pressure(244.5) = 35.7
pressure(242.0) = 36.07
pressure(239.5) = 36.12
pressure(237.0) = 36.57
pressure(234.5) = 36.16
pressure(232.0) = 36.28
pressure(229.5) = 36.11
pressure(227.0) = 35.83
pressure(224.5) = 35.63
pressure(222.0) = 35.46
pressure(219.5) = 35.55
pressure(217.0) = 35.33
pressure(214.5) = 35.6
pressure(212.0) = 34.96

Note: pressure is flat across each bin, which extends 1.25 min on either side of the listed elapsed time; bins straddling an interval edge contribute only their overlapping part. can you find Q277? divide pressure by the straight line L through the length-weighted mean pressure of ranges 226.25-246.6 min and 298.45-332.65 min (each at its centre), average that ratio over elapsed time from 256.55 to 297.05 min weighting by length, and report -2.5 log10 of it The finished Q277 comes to 0.06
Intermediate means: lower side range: 36.1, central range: 34.4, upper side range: 36.6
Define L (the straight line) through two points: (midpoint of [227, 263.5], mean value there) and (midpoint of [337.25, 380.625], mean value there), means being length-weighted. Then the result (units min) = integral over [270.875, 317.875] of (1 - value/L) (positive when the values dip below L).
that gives -1.0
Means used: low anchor 34.8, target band 36.3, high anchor 36.5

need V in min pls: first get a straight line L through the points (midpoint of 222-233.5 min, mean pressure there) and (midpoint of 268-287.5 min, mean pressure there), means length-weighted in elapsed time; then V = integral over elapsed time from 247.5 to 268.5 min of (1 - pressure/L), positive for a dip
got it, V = 1.8 min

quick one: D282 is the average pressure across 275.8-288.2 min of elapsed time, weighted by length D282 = 36.2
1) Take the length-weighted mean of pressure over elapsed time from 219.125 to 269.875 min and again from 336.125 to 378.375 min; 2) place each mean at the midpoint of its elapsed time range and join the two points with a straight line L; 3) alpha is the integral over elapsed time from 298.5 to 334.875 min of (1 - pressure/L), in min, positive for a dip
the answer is -0.74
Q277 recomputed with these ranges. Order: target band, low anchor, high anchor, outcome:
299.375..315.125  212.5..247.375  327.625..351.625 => -0.01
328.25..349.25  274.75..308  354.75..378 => 0.00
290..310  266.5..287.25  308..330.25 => 0.00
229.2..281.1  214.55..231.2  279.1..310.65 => 0.04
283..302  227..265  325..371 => -0.02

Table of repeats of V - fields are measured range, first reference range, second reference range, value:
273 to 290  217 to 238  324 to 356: 0.0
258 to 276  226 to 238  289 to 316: 1.9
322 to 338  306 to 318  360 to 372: 0.1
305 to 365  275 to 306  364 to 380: -0.7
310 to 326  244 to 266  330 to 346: -0.7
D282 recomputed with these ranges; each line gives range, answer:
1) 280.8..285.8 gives 36.6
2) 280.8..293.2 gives 36.2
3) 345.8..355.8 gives 36.9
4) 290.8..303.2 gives 36.3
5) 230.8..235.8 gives 36.2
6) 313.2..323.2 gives 36.9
